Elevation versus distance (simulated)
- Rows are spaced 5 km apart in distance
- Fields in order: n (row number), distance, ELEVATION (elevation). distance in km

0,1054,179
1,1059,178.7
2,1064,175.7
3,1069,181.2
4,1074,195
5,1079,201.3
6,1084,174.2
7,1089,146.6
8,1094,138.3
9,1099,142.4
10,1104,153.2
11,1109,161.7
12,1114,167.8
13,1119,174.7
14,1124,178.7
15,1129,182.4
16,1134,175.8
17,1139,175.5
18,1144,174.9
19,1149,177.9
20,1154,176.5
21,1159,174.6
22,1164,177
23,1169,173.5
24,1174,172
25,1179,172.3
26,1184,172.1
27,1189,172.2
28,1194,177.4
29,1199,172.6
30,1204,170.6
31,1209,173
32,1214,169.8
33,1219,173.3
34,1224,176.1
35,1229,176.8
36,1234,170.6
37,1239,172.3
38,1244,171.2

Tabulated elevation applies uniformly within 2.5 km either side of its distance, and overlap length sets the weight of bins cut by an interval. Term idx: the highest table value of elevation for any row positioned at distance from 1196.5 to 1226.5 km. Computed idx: 176.1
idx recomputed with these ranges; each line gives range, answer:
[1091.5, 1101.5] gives 142.4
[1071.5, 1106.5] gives 201.3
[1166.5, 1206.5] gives 177.4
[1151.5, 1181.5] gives 177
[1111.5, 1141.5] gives 182.4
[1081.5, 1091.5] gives 174.2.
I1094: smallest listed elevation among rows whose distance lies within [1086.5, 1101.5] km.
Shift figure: 138.3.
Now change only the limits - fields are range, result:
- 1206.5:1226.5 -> 169.8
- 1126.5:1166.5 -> 174.6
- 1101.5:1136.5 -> 153.2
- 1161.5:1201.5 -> 172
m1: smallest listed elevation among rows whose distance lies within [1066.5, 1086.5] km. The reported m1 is 174.2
